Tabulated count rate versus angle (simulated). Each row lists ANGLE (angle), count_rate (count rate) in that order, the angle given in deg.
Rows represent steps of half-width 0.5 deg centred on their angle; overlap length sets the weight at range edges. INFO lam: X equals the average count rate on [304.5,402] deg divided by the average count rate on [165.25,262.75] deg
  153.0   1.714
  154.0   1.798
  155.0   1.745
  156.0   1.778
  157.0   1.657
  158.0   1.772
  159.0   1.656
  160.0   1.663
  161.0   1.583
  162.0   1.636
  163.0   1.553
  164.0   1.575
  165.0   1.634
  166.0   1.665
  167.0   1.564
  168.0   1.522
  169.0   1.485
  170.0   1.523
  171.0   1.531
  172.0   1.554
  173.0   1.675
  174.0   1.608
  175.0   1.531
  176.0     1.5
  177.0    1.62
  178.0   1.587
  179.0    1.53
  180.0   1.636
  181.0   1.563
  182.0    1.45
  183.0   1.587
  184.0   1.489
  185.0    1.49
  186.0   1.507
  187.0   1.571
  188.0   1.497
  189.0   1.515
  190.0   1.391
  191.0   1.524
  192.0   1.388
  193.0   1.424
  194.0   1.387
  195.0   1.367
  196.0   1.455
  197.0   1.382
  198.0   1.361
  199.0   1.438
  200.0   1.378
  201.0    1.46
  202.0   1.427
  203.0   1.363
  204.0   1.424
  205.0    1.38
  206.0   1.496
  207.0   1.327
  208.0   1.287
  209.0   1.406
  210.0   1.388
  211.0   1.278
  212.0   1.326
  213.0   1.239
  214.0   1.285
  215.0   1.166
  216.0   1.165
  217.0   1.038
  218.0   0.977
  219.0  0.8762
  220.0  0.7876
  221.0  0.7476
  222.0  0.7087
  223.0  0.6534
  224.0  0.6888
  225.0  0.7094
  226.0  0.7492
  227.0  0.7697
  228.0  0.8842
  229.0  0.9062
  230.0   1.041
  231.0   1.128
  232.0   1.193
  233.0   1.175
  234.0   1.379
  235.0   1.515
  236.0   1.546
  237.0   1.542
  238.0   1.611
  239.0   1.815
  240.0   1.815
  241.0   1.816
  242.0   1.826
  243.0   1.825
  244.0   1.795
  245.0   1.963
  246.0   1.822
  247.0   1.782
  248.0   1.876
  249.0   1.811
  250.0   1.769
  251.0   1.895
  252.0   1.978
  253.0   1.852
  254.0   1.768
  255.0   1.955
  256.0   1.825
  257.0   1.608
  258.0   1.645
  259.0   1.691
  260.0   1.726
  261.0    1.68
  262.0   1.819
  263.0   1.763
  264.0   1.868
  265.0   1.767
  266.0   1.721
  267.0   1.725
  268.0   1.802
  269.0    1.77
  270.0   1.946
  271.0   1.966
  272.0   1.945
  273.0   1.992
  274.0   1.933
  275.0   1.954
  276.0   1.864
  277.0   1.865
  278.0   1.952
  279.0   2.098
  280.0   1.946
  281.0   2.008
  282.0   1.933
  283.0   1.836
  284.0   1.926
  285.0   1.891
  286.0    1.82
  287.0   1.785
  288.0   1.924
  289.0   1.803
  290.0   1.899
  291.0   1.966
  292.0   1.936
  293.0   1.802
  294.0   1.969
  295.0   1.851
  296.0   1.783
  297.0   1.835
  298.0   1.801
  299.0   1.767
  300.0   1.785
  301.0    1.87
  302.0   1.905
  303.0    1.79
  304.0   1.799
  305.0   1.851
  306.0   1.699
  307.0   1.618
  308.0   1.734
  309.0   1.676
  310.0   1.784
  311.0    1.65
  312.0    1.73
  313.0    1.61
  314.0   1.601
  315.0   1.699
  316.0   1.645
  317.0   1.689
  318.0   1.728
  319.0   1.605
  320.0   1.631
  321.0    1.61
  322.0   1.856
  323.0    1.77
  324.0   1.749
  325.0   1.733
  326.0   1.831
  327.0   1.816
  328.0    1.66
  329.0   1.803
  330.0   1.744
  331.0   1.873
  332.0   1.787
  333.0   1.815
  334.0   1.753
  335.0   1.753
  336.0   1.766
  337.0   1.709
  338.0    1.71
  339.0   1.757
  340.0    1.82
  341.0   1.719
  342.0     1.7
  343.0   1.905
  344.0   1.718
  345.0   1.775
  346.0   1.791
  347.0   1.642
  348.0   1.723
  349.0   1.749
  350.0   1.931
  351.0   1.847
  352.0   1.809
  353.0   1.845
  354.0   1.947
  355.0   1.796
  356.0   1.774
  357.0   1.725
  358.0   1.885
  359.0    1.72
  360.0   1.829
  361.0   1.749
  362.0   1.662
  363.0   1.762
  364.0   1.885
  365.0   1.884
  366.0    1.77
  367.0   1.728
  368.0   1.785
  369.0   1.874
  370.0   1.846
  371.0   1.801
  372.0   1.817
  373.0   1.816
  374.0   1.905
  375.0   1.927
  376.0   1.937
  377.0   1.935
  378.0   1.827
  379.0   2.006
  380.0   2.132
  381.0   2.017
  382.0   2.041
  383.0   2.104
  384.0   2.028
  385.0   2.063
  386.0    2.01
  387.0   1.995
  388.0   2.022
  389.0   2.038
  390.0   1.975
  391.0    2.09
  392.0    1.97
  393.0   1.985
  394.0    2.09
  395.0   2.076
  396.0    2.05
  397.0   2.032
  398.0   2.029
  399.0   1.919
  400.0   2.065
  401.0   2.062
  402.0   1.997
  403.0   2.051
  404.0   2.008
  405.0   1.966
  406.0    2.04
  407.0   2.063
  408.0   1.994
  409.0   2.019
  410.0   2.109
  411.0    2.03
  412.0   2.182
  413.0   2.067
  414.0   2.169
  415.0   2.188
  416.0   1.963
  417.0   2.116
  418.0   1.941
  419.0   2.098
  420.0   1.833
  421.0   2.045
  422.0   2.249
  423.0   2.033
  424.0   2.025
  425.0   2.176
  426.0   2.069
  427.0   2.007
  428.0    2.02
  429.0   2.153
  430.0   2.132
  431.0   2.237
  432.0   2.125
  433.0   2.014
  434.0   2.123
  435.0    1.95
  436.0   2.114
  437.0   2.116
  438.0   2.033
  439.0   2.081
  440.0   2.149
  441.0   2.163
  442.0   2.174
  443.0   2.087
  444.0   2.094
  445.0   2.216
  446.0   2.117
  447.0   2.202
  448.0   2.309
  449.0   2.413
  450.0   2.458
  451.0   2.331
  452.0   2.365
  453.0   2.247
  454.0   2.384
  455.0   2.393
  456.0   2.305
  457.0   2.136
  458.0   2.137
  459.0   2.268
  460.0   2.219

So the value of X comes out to 1.27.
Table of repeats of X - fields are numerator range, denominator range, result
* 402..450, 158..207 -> 1.39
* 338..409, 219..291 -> 1.17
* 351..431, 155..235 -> 1.45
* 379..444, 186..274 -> 1.40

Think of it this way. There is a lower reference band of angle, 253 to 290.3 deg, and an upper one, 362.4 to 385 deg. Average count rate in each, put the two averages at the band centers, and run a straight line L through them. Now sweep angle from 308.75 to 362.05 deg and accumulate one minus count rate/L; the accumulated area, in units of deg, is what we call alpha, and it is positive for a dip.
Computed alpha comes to 3.7 deg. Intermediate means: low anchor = 1.85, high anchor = 1.9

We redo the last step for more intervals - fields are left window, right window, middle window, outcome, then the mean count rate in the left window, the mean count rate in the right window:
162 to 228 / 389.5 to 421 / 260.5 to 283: -3.9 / 1.35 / 2.04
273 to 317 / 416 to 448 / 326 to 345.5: 1.4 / 1.83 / 2.09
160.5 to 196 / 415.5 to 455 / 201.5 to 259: 9.4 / 1.53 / 2.14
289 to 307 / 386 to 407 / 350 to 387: 1.8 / 1.83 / 2.02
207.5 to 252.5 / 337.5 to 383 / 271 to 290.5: -5.0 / 1.33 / 1.83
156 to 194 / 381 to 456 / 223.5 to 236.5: 4.9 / 1.56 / 2.1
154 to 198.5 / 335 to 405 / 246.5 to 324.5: -3.1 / 1.55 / 1.89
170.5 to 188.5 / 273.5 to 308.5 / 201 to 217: 3.0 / 1.55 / 1.86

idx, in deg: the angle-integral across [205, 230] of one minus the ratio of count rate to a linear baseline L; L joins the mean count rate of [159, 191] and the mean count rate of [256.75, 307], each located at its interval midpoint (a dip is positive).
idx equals 9.4 deg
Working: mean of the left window 1.56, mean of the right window 1.84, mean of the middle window 1.04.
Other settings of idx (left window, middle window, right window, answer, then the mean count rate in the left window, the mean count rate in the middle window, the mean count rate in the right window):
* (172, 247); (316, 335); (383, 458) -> 0.27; 1.36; 1.74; 2.1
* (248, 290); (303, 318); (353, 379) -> 1.12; 1.85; 1.7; 1.83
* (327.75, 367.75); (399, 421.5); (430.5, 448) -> -0.32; 1.78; 2.04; 2.12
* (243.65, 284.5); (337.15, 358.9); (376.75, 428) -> 1.98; 1.85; 1.79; 2.04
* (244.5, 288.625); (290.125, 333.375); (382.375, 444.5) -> 3.39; 1.85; 1.77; 2.06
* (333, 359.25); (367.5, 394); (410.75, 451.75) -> -0.56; 1.78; 1.96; 2.12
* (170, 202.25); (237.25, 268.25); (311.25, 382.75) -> -3.33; 1.5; 1.79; 1.79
